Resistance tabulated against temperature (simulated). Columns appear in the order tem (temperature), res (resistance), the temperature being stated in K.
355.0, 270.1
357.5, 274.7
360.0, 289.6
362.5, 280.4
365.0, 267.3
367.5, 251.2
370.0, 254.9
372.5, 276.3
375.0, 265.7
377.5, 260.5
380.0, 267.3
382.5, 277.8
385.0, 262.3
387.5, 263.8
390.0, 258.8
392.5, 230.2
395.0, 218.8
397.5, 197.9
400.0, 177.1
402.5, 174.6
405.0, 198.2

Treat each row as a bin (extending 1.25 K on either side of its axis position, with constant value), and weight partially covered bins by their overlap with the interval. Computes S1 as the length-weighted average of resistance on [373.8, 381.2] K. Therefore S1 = 264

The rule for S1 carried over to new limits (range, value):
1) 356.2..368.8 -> 273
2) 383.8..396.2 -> 247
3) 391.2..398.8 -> 216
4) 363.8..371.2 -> 258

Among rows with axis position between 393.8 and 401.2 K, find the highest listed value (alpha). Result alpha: 218.8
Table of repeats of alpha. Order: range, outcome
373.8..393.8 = 277.8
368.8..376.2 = 276.3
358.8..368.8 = 289.6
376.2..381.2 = 267.3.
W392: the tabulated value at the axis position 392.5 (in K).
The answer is 230.2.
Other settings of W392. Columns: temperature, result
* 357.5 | 274.7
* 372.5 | 276.3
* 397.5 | 197.9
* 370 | 254.9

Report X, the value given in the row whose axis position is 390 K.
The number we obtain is 258.8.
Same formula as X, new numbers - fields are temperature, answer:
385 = 262.3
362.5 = 280.4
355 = 270.1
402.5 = 174.6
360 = 289.6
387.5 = 263.8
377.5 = 260.5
